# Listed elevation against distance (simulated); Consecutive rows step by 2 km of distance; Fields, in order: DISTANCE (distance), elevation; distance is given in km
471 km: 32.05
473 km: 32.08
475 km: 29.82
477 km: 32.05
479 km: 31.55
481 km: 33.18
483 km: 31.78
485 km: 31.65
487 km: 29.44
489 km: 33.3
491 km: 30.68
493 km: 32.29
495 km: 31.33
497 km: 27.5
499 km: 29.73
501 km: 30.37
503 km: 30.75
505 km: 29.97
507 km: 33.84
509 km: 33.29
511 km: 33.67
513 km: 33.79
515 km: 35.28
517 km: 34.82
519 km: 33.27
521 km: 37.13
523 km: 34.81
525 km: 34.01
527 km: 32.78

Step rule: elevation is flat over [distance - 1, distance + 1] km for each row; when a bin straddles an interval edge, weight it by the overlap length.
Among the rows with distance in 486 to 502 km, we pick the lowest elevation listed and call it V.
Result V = 27.5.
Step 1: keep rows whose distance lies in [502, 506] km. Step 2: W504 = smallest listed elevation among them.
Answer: 29.97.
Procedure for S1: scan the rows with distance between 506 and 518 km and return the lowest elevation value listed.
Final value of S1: 33.29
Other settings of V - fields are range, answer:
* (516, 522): 33.27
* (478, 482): 31.55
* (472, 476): 29.82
